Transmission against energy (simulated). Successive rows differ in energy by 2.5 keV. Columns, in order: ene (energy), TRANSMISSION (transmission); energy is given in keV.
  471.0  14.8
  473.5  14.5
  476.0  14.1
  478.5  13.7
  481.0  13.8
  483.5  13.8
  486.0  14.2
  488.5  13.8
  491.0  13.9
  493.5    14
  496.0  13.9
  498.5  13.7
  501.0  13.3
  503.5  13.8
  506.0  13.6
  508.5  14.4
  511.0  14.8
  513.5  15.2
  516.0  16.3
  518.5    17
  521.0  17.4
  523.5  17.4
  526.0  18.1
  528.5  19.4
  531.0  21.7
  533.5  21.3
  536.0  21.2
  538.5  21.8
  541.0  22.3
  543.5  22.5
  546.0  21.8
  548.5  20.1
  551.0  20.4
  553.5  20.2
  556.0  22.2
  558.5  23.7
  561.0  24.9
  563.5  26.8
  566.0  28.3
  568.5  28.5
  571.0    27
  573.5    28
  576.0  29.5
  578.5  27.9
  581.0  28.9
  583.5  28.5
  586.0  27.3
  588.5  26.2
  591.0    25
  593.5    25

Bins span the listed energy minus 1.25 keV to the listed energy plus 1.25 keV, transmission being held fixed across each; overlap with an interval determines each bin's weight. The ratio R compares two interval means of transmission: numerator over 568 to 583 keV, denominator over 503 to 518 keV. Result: 1.91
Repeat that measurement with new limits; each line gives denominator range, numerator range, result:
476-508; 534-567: 1.64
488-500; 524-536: 1.45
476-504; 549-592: 1.88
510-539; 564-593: 1.50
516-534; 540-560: 1.16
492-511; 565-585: 2.04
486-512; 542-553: 1.52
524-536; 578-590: 1.38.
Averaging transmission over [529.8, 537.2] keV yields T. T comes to 21.4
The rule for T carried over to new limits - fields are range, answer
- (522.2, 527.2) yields 17.7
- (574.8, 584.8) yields 28.7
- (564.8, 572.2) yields 27.9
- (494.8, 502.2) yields 13.6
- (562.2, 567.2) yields 27.5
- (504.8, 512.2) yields 14.3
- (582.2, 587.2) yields 27.9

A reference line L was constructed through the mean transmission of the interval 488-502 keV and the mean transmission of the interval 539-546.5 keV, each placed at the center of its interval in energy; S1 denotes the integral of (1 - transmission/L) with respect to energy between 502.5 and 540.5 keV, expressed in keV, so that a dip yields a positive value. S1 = 1.80 keV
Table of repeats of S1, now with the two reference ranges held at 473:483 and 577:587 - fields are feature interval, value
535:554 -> 1.4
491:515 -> 4.5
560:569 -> -0.4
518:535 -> 1.3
